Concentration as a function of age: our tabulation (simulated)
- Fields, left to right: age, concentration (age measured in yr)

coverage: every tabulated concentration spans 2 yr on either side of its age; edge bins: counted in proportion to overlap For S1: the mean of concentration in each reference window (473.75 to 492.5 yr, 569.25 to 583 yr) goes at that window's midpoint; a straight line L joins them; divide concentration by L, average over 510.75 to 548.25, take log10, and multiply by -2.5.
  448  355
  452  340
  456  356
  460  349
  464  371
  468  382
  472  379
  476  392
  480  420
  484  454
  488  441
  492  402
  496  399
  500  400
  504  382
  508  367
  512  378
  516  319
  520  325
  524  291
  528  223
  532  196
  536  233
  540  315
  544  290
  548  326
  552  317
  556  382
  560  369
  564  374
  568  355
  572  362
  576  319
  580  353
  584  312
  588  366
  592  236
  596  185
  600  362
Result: 0.317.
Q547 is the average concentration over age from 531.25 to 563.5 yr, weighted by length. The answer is 311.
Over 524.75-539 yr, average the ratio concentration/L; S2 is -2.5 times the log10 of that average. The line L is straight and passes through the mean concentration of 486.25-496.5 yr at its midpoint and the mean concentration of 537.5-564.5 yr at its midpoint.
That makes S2 0.49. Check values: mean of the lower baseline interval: 416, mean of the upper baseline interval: 335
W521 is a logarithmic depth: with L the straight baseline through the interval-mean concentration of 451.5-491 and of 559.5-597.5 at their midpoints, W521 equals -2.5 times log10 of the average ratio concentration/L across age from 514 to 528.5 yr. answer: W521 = 0.21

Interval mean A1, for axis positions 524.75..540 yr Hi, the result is 236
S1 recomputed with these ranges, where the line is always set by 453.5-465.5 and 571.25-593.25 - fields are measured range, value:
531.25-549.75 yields 0.21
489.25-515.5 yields -0.12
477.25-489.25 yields -0.23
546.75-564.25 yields -0.06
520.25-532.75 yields 0.32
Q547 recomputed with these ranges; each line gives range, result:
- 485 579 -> 339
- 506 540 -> 293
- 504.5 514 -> 374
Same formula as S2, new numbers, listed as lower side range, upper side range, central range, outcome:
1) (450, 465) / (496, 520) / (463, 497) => -0.130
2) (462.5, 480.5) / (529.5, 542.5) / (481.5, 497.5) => -0.215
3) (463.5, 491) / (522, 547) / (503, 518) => -0.119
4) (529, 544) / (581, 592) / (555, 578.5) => -0.220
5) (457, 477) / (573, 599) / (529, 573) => 0.012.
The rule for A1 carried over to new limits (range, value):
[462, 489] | 404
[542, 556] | 321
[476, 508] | 410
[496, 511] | 385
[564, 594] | 332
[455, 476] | 370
